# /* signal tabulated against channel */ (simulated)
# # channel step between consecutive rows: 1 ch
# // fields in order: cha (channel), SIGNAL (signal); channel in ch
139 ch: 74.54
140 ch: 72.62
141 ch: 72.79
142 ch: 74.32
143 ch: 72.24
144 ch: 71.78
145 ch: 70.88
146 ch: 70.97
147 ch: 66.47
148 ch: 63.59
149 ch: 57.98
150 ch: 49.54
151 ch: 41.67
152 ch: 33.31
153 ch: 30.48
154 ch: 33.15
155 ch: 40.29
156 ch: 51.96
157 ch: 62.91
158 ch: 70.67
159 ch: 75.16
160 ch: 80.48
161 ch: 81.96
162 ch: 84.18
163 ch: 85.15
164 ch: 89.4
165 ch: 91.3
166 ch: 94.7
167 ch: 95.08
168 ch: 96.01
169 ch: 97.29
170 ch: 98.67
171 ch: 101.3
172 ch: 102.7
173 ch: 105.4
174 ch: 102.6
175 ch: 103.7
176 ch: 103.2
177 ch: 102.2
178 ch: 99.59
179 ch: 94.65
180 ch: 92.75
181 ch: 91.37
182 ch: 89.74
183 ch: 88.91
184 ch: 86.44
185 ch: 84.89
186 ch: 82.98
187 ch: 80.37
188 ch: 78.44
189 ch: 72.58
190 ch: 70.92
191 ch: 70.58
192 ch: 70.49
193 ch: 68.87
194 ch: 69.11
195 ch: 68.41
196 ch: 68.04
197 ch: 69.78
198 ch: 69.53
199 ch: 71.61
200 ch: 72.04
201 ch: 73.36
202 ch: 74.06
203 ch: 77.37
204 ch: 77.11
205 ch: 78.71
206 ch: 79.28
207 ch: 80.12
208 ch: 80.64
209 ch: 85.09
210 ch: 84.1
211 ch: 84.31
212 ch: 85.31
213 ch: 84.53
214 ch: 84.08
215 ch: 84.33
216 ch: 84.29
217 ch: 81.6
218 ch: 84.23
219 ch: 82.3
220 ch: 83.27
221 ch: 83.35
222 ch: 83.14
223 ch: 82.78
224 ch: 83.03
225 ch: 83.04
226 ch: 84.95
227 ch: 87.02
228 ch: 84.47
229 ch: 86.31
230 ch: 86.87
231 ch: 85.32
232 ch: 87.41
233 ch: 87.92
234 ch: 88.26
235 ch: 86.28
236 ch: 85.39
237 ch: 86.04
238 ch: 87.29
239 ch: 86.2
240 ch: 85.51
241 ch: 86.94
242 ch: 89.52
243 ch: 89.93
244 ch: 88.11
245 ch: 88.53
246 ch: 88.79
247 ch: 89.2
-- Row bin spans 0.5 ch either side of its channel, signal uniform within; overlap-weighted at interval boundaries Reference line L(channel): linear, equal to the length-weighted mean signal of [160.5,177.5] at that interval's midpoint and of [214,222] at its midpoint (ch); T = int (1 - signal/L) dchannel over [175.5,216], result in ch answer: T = 3.8 ch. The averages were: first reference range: 96.2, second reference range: 83.4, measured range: 80.8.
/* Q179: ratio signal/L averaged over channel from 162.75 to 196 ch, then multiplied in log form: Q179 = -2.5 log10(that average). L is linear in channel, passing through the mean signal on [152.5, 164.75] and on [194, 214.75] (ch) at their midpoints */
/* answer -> -0.24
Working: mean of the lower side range 66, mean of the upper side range 77.3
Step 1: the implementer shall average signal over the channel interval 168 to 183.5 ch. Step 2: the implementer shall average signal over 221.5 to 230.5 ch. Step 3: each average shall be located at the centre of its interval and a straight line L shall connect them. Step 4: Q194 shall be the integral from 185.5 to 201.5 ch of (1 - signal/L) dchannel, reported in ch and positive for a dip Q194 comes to 3.62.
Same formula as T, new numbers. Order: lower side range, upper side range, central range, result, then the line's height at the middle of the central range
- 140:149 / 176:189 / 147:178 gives 0.90 ch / 79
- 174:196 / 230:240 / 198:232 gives 1.57 ch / 85.7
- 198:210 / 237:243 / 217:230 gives -0.22 ch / 82.6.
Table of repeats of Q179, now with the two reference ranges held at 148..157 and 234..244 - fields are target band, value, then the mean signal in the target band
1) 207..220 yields -0.124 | 83.6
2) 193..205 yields -0.070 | 72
